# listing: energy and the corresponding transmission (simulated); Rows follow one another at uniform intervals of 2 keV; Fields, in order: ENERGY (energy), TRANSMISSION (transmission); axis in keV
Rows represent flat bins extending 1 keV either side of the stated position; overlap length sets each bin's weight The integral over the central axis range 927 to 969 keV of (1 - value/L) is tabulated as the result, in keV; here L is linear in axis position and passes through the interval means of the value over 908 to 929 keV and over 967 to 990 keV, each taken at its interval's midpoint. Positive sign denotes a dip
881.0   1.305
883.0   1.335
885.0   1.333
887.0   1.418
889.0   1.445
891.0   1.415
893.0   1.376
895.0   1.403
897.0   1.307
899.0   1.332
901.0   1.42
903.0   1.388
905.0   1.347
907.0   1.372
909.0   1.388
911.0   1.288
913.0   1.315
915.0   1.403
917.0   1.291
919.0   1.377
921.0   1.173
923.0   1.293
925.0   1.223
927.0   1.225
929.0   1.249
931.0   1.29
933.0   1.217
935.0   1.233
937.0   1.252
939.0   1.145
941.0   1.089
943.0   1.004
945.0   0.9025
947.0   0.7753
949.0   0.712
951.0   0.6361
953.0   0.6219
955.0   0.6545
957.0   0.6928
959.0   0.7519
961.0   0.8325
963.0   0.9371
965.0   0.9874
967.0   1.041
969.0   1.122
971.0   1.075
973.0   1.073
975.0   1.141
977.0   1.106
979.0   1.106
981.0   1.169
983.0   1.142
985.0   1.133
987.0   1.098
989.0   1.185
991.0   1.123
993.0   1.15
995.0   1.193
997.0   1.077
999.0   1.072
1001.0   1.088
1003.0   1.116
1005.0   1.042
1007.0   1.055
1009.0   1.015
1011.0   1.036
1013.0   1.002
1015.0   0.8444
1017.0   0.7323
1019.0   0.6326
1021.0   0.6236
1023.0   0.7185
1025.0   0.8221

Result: 8.69 keV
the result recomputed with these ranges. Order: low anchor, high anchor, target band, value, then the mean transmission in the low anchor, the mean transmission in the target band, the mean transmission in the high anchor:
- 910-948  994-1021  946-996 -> 4.4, 1.2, 0.978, 0.979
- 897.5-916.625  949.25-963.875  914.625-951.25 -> -3.6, 1.36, 1.14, 0.73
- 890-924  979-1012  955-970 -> 3.8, 1.35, 0.892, 1.11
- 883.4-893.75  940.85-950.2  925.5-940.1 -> -3.5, 1.39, 1.23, 0.873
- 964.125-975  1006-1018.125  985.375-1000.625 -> -1.9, 1.07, 1.13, 0.944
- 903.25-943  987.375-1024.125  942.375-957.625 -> 5.6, 1.27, 0.745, 0.985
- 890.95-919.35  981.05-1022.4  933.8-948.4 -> 2.2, 1.36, 1.05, 1.02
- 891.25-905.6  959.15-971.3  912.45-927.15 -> -0.5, 1.37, 1.29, 0.977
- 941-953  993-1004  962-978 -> -1.9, 0.814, 1.06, 1.11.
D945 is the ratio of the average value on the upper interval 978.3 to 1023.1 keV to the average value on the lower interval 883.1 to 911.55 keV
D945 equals 0.7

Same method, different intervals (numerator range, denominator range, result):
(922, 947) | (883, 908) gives 0.84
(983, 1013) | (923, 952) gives 1.02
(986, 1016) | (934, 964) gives 1.22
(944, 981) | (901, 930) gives 0.69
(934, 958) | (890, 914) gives 0.66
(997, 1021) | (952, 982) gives 1.00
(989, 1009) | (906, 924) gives 0.83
